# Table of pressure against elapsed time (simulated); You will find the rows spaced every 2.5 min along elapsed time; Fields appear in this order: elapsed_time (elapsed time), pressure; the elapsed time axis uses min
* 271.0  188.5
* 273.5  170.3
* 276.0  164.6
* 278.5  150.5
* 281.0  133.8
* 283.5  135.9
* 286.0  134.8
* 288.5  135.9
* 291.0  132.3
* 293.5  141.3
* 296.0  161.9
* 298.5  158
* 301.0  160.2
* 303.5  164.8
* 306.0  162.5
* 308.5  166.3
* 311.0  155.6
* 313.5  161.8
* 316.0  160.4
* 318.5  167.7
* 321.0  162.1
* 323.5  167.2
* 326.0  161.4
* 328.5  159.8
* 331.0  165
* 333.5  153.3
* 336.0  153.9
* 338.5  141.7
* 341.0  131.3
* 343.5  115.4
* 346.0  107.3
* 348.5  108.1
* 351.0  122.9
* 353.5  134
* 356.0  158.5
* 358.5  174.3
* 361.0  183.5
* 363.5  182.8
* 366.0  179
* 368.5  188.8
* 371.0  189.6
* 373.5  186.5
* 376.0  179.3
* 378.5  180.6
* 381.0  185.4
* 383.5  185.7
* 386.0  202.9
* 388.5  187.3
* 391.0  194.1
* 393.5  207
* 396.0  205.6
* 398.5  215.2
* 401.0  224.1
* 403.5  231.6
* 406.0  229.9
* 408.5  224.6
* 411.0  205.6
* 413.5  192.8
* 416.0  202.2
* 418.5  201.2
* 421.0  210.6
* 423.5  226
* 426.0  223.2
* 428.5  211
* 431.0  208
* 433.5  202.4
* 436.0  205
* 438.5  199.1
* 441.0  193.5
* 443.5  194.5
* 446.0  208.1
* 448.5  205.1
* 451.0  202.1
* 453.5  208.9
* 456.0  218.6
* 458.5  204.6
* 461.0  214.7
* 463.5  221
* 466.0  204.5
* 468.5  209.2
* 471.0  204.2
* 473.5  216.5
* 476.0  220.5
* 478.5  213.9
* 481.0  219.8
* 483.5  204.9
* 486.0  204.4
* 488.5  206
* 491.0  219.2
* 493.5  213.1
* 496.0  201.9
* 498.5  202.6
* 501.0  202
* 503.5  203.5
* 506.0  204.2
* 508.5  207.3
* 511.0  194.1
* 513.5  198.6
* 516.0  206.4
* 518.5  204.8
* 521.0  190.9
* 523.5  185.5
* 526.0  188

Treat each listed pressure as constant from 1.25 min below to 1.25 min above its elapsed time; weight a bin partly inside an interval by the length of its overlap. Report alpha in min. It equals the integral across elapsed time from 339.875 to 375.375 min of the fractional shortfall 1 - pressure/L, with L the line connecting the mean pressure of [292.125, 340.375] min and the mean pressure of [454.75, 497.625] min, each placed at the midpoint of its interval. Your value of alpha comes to 3.7 min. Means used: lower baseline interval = 159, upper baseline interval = 212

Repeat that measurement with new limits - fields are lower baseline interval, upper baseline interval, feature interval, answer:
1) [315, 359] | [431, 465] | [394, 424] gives -4.67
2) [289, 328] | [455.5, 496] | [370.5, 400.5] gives -1.81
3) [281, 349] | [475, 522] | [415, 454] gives -4.20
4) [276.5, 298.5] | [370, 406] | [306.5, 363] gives 5.79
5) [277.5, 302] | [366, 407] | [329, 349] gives 4.08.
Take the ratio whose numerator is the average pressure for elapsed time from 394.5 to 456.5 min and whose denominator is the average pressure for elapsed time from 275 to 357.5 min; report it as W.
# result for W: 1.4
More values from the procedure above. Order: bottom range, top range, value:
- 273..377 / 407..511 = 1.34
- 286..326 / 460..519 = 1.33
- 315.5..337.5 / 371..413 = 1.26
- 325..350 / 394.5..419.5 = 1.53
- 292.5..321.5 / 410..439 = 1.29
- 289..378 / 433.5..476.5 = 1.32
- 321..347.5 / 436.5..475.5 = 1.42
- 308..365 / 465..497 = 1.39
